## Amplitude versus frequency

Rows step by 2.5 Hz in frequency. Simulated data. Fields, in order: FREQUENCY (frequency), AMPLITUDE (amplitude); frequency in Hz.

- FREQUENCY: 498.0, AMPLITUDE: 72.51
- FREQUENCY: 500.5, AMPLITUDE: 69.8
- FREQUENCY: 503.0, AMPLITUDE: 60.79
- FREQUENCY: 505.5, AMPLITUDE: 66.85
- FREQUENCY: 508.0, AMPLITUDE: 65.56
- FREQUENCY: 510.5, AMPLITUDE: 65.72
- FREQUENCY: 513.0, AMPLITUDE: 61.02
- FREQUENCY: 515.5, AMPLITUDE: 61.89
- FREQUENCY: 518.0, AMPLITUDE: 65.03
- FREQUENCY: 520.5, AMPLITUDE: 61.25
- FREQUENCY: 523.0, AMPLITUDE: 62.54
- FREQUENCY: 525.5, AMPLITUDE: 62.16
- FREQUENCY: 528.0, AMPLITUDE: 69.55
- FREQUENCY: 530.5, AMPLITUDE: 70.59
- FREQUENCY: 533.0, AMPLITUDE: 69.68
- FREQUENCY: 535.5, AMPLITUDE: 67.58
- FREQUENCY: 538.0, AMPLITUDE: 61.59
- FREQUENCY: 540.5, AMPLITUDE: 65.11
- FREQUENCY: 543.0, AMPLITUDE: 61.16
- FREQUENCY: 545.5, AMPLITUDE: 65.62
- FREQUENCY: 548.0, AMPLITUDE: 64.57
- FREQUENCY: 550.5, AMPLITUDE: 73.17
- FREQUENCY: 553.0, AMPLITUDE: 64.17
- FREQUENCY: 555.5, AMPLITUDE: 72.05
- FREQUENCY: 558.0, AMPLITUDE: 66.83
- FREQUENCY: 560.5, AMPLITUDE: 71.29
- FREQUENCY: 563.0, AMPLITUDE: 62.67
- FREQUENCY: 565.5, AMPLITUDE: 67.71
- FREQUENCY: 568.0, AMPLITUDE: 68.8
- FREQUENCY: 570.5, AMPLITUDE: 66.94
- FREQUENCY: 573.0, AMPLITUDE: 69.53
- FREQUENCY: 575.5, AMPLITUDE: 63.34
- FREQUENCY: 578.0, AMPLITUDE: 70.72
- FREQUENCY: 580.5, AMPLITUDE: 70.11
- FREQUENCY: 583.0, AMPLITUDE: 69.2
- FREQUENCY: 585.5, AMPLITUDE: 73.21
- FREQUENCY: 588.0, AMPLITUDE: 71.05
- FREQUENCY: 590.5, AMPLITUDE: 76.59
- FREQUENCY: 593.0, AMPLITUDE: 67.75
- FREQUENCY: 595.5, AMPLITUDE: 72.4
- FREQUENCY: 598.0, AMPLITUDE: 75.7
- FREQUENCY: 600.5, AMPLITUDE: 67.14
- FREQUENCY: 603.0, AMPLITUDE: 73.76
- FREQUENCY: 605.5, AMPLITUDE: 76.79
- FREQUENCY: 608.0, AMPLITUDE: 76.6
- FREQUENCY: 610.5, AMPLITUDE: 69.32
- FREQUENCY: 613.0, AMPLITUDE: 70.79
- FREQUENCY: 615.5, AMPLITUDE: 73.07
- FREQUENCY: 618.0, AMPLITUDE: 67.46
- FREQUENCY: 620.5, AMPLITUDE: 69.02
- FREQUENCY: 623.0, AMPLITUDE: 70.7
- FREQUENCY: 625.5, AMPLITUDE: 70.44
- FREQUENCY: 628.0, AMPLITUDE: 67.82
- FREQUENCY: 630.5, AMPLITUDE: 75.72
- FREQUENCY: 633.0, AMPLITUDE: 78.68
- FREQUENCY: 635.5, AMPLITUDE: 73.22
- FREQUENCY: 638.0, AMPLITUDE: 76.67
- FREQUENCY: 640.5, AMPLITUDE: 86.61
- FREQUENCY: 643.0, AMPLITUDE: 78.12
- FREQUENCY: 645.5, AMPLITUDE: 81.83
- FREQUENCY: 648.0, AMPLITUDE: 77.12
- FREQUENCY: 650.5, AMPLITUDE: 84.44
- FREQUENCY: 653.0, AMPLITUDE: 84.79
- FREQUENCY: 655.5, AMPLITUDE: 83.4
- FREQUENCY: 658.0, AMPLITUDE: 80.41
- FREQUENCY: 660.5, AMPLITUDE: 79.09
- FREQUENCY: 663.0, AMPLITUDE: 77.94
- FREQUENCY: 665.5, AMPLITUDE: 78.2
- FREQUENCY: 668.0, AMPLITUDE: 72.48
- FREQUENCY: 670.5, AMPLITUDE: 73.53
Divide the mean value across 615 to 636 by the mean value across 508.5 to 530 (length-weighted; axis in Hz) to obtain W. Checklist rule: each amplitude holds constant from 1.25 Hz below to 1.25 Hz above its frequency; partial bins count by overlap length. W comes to 1.1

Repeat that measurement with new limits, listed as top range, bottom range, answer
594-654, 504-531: 1.16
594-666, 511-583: 1.14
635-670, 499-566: 1.21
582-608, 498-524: 1.13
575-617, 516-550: 1.10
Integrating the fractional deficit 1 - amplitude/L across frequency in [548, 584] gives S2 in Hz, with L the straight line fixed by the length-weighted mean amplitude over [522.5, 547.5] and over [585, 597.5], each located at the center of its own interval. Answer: 0.6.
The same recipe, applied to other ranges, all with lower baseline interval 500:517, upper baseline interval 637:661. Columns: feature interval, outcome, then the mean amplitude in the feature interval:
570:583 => 0.8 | 68.3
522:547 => 0.7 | 65.6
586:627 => 2.3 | 71.8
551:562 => 0.2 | 68.8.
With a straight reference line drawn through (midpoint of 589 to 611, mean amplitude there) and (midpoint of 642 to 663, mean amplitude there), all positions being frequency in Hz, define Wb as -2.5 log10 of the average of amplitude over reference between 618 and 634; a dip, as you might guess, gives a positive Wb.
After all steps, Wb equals 0.079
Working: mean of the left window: 73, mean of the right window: 81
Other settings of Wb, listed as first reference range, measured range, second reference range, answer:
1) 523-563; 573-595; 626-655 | 0.02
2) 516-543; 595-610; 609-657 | -0.01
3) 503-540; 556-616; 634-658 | 0.04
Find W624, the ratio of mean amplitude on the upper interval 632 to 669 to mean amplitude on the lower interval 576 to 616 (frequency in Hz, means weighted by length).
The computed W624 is 1.11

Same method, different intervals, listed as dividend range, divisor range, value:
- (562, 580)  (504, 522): 1.05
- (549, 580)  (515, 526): 1.09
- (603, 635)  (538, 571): 1.08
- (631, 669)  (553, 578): 1.18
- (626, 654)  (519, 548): 1.20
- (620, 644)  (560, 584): 1.10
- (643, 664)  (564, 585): 1.18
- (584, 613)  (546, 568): 1.07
